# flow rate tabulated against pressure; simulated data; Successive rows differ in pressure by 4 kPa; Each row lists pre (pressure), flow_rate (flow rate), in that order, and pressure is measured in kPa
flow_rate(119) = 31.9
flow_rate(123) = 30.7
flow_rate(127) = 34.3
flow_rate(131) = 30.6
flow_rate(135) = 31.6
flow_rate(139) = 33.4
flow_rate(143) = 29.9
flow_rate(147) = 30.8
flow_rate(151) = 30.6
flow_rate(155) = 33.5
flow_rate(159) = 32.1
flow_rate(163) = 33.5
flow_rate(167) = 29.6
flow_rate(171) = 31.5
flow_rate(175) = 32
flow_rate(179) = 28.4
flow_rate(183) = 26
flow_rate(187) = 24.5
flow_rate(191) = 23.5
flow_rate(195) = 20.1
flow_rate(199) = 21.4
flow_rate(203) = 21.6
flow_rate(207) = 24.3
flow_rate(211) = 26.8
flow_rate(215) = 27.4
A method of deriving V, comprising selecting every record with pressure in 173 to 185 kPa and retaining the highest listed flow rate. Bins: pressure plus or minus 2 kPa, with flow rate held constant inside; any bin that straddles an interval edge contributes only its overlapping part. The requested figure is 32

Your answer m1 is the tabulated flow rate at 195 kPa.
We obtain 20.1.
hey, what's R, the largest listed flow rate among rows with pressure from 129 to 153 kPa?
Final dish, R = 33.4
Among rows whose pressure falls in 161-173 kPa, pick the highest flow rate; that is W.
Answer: 33.5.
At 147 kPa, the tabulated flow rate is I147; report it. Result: 30.8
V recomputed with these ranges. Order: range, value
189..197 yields 23.5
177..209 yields 28.4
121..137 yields 34.3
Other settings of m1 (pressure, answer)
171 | 31.5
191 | 23.5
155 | 33.5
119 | 31.9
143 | 29.9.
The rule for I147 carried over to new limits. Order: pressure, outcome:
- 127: 34.3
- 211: 26.8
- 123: 30.7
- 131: 30.6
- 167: 29.6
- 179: 28.4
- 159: 32.1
